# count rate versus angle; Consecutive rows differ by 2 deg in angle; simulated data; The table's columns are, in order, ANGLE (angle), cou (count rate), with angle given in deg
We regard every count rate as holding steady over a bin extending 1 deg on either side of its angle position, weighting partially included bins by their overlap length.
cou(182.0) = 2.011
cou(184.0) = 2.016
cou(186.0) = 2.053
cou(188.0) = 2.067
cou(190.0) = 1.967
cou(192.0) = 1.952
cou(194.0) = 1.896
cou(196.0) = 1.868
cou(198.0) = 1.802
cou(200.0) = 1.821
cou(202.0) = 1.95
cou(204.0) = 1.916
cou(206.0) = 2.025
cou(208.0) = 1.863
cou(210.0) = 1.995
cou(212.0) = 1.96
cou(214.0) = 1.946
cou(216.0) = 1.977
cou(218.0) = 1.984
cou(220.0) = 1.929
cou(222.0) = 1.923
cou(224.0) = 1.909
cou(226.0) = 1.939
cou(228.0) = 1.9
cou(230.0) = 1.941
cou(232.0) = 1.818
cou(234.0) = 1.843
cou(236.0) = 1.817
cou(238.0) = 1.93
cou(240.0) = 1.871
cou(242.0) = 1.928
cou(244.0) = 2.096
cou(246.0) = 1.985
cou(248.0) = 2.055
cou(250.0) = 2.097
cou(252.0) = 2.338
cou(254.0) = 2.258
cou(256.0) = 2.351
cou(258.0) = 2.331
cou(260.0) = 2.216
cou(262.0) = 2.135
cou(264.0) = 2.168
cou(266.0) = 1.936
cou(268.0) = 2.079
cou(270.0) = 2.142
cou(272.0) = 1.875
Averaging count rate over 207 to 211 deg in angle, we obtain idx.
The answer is 1.93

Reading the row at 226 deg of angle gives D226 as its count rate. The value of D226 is 1.939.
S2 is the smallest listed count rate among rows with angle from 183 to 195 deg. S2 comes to 1.896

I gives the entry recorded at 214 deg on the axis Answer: 1.946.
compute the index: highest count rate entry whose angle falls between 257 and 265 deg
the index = 2.331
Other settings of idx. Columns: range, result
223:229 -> 1.92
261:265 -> 2.15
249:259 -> 2.27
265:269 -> 2.01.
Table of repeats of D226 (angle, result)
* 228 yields 1.9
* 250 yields 2.097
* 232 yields 1.818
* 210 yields 1.995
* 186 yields 2.053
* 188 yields 2.067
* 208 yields 1.863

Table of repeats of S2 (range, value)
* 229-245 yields 1.817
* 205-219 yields 1.863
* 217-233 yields 1.818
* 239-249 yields 1.871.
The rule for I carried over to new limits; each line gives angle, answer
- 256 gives 2.351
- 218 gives 1.984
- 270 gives 2.142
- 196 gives 1.868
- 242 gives 1.928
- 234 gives 1.843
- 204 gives 1.916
